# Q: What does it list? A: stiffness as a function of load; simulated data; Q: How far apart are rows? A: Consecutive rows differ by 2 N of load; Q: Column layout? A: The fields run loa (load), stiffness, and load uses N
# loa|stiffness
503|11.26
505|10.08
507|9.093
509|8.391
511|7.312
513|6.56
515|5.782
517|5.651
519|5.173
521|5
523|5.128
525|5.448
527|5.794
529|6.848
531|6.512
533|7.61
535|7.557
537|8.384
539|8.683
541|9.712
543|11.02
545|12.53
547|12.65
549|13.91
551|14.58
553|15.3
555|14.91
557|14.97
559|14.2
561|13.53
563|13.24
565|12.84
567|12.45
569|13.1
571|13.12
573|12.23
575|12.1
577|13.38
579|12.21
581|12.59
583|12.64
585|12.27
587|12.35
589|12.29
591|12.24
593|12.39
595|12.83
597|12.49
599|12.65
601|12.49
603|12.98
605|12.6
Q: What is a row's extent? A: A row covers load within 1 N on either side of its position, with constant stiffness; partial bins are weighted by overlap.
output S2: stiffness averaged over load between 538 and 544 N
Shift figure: 9.8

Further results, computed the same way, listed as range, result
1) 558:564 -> 13.7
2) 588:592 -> 12.3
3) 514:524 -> 5.35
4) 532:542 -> 8.39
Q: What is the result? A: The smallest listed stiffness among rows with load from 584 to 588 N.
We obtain 12.27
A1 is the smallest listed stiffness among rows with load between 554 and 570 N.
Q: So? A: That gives 12.45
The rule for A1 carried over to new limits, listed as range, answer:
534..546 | 7.557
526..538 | 5.794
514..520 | 5.173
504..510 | 8.391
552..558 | 14.91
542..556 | 11.02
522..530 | 5.128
